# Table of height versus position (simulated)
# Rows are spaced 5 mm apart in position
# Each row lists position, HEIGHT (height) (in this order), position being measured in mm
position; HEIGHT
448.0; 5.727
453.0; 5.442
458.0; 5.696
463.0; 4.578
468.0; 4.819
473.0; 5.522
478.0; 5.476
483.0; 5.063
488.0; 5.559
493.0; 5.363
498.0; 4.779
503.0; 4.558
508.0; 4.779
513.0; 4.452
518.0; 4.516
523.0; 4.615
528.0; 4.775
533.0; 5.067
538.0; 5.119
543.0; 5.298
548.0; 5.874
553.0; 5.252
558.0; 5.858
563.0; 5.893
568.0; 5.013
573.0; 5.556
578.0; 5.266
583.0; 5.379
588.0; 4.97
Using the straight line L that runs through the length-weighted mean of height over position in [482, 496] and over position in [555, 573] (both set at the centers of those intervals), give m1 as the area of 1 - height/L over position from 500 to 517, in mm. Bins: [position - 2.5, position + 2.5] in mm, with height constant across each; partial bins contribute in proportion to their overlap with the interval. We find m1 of 2.5 mm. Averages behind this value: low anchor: 5.34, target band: 4.59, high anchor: 5.57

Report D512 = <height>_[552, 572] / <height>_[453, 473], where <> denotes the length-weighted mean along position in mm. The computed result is 1.07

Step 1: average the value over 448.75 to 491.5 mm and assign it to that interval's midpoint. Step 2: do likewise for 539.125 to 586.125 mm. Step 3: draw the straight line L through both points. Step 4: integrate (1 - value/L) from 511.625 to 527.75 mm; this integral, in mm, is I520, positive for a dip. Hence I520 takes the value 2.45 mm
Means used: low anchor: 5.29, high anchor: 5.47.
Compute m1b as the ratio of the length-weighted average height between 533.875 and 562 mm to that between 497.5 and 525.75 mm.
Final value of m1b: 1.19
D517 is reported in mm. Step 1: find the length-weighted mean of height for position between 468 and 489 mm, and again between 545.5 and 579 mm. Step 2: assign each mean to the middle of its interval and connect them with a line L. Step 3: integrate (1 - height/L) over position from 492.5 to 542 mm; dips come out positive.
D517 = 5.75 mm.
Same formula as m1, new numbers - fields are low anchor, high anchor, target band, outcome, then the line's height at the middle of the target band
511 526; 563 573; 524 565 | -3.1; 4.97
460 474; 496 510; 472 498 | -2.7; 4.82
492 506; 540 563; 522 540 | 1.3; 5.3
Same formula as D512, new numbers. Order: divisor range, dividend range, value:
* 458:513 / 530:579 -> 1.07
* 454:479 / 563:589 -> 1.02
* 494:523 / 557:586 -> 1.17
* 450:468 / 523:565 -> 1.03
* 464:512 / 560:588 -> 1.06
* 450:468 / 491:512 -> 0.93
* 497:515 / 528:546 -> 1.11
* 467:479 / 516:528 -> 0.87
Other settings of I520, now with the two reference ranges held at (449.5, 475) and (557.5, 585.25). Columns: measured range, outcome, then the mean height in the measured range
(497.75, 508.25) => 1.3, 4.67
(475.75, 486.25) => 0.0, 5.29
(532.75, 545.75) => 0.5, 5.19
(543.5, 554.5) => -0.3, 5.54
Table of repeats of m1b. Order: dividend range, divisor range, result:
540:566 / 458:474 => 1.11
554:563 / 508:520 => 1.27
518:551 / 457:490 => 0.97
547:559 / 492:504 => 1.15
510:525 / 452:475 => 0.87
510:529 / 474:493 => 0.85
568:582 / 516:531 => 1.15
